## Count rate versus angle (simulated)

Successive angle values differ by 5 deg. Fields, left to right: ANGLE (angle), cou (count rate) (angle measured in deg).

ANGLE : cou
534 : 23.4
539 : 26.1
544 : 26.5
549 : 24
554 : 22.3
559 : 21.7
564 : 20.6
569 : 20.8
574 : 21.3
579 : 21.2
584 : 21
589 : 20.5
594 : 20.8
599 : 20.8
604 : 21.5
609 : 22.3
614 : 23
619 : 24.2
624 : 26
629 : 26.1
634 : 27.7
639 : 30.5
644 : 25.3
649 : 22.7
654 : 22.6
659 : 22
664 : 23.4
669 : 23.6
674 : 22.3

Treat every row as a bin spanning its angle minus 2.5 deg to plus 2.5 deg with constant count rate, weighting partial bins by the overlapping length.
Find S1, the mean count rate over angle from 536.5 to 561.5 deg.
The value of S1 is 24.1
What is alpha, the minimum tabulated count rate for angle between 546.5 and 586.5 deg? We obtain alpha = 20.6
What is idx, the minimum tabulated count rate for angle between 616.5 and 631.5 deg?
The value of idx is 24.2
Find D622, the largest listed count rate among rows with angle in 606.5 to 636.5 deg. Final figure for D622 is 27.7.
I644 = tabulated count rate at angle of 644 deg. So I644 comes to 25.3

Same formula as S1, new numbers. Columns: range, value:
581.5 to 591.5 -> 20.8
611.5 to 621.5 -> 23.6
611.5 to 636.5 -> 25.4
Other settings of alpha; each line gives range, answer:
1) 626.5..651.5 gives 22.7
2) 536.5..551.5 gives 24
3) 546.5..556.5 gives 22.3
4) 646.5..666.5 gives 22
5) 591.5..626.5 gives 20.8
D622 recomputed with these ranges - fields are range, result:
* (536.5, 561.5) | 26.5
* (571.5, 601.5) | 21.3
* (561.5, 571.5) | 20.8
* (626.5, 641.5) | 30.5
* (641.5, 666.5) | 25.3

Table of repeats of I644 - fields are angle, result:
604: 21.5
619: 24.2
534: 23.4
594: 20.8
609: 22.3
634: 27.7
